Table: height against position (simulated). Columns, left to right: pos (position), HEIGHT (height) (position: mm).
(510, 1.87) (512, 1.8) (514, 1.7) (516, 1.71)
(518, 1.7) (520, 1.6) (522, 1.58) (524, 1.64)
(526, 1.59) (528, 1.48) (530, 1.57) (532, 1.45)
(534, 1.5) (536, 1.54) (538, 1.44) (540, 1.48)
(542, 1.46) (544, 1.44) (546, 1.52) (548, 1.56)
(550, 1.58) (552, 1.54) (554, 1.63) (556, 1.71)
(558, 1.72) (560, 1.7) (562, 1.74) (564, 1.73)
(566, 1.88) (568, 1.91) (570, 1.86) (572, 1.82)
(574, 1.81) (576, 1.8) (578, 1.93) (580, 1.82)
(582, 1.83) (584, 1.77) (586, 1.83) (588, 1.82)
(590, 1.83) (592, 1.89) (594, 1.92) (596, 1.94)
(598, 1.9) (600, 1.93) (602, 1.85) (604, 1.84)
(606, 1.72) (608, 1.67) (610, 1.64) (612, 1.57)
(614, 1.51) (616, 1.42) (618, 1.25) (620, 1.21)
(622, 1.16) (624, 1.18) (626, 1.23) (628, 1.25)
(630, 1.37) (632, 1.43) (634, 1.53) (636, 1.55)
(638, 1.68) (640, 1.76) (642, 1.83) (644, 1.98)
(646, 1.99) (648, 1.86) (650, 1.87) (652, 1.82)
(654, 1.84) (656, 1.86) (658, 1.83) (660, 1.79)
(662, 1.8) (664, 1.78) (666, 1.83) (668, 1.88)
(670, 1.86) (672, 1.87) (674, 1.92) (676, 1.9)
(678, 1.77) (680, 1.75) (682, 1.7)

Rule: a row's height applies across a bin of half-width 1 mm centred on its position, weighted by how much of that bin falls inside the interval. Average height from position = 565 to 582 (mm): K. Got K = 1.85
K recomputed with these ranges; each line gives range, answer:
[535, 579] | 1.67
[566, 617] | 1.79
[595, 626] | 1.57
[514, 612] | 1.7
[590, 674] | 1.69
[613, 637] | 1.34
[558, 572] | 1.8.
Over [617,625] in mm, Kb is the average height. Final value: 1.2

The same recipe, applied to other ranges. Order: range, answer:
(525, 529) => 1.54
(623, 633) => 1.29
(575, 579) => 1.86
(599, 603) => 1.89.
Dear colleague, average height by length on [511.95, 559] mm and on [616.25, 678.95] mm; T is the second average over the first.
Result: 1.1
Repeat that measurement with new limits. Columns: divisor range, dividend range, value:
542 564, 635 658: 1.13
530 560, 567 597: 1.20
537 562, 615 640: 0.87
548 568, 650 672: 1.08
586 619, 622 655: 0.93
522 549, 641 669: 1.22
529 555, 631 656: 1.16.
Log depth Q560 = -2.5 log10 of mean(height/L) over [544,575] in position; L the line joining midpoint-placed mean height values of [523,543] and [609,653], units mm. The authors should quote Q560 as -0.122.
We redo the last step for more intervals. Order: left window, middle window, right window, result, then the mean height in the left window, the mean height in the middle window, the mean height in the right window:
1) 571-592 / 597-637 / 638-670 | 0.21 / 1.83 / 1.51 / 1.84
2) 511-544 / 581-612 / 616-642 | -0.24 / 1.57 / 1.82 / 1.4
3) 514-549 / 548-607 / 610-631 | -0.25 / 1.55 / 1.8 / 1.33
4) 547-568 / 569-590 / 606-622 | -0.14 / 1.69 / 1.83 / 1.46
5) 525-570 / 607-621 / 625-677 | 0.16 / 1.6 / 1.47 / 1.74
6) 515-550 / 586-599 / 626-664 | -0.15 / 1.55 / 1.88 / 1.71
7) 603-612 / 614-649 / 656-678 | 0.17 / 1.7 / 1.51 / 1.84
